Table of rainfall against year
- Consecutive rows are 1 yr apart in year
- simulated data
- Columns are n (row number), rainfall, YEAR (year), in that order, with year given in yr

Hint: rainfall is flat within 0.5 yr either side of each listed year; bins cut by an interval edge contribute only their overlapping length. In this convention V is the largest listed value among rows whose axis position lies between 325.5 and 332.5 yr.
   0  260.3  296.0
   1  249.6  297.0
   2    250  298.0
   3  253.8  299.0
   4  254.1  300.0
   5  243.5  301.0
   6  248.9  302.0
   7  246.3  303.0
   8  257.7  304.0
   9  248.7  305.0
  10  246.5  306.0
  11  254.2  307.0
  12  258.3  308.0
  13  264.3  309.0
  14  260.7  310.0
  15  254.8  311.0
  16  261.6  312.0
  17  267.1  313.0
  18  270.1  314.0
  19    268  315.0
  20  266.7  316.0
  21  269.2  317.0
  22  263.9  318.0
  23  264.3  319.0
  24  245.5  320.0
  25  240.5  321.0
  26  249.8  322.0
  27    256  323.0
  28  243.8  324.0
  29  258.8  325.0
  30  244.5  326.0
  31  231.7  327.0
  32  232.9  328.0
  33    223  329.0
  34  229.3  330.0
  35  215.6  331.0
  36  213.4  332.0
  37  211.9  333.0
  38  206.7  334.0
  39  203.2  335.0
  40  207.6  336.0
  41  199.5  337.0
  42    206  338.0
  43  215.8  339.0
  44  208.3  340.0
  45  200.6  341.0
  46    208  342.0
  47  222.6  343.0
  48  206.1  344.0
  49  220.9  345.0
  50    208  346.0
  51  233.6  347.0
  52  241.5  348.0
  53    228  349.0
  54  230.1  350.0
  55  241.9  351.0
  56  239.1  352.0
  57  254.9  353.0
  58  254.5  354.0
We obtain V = 244.5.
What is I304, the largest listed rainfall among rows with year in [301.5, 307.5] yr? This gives 257.7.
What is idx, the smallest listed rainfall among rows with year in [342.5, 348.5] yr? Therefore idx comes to 206.1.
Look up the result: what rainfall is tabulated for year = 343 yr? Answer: 222.6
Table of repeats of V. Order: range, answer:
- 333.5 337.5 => 207.6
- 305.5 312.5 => 264.3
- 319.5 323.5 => 256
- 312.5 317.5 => 270.1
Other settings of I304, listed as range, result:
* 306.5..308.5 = 258.3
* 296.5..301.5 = 254.1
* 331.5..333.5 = 213.4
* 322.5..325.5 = 258.8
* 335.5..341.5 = 215.8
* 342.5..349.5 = 241.5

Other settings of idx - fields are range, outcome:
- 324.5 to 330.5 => 223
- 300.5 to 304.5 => 243.5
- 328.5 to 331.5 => 215.6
